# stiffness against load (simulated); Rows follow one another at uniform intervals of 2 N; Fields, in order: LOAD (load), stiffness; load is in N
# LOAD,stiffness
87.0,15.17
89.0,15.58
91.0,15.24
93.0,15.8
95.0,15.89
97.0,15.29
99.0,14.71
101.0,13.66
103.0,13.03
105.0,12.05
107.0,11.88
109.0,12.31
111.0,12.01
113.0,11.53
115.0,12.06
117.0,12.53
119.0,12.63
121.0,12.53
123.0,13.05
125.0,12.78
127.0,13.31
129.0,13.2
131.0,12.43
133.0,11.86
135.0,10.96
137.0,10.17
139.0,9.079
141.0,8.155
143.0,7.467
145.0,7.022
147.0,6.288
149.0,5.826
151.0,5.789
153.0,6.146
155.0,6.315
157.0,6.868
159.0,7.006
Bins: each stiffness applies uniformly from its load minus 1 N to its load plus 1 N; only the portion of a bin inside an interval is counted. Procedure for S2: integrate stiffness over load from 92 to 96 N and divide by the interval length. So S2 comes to 15.8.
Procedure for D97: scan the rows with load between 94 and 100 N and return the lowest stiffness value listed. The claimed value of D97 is 14.71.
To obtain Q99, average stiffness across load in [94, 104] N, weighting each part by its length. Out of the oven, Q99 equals 14.5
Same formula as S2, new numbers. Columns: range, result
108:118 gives 12.1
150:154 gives 5.97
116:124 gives 12.7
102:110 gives 12.3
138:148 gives 7.6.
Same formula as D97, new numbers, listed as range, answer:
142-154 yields 5.789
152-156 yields 6.146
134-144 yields 7.467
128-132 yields 12.43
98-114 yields 11.53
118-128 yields 12.53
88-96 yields 15.24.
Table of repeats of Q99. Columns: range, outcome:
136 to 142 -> 9.13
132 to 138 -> 11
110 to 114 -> 11.8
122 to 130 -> 13.1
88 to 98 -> 15.6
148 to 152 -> 5.81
